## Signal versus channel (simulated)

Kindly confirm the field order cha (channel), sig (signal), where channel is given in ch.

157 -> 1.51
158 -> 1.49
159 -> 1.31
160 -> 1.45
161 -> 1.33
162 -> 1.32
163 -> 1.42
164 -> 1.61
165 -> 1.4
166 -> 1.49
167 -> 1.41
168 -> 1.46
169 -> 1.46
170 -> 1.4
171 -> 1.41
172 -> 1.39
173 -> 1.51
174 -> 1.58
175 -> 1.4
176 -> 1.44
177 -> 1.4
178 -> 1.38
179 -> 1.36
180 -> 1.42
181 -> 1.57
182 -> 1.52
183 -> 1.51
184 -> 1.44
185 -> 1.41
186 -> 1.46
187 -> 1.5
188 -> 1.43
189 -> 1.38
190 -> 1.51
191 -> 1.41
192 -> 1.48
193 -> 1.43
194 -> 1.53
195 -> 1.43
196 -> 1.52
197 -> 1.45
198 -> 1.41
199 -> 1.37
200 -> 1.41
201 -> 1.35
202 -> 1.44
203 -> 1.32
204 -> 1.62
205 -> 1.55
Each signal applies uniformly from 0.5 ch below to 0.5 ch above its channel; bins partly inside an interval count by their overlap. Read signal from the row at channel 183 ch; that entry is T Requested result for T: 1.51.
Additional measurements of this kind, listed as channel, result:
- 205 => 1.55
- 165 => 1.4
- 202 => 1.44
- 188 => 1.43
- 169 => 1.46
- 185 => 1.41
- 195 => 1.43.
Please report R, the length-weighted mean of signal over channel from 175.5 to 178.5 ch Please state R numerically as 1.41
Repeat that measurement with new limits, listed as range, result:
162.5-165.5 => 1.48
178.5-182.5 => 1.47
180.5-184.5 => 1.51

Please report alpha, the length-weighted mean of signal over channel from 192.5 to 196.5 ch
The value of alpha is 1.48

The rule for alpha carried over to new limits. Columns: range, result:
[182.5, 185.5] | 1.45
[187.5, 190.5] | 1.44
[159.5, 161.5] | 1.39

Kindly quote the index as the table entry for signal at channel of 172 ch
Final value 1.39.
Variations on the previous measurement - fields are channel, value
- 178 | 1.38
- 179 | 1.36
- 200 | 1.41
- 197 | 1.45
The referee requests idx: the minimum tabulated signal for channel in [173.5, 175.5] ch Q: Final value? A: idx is 1.4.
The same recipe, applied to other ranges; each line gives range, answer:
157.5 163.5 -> 1.31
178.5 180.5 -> 1.36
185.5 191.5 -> 1.38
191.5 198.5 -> 1.41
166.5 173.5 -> 1.39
